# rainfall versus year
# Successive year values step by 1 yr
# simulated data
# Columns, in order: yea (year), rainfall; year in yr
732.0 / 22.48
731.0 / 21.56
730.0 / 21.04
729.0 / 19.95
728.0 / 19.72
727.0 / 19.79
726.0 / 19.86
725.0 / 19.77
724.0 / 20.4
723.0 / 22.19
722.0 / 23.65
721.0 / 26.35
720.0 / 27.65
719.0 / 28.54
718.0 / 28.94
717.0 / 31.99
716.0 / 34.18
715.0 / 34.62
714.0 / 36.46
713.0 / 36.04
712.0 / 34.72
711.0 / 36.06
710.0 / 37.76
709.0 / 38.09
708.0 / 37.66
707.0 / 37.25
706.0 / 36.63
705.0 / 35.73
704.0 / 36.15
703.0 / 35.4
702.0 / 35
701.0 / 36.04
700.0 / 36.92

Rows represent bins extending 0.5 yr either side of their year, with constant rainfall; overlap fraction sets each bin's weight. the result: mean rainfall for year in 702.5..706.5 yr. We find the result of 36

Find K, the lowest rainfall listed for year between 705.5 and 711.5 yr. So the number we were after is 36.06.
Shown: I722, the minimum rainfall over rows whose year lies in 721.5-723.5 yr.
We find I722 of 22.19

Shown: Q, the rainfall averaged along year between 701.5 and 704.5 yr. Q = 35.5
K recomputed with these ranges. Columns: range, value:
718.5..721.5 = 26.35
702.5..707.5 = 35.4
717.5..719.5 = 28.54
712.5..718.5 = 28.94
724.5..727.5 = 19.77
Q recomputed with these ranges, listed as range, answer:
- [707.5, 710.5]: 37.8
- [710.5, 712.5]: 35.4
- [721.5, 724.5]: 22.1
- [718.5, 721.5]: 27.5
